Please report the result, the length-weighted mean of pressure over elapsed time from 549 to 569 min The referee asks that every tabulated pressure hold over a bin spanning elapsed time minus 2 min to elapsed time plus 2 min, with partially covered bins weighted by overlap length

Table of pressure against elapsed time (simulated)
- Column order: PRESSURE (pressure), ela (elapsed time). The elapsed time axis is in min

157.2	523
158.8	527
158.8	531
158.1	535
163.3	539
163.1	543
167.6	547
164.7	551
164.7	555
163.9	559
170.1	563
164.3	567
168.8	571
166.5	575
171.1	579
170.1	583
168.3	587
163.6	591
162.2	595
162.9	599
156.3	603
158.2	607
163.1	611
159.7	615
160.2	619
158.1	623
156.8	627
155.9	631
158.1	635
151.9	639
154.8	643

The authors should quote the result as 166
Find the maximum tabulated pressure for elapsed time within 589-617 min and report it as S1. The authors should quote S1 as 163.6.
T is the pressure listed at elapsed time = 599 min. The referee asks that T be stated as 162.9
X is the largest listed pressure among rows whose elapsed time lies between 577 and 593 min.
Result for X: 171.1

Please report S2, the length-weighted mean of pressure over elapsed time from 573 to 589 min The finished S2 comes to 169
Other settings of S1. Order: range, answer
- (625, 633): 156.8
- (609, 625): 163.1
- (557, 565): 170.1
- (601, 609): 158.2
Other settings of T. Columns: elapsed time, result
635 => 158.1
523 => 157.2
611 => 163.1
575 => 166.5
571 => 168.8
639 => 151.9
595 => 162.2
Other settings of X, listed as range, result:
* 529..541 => 163.3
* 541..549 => 167.6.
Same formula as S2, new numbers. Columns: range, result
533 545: 162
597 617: 160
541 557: 165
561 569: 167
